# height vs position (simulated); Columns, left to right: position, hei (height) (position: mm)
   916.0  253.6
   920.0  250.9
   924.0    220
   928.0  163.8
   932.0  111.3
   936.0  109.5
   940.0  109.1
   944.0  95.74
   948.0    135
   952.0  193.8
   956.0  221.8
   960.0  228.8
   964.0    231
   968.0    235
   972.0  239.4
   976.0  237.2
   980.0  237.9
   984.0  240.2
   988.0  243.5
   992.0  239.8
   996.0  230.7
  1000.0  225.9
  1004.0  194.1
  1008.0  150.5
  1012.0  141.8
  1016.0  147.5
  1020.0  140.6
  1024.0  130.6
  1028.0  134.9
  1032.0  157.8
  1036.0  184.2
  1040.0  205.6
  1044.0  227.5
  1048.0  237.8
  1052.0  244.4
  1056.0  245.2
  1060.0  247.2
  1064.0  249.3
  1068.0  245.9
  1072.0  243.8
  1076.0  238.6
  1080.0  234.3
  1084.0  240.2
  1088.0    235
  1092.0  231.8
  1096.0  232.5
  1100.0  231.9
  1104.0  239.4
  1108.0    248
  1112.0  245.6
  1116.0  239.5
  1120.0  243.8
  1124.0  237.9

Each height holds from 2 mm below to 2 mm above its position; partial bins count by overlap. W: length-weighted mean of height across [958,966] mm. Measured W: 230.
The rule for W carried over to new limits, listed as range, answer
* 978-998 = 238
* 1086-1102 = 233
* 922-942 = 143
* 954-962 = 225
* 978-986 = 239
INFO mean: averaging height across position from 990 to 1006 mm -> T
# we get 223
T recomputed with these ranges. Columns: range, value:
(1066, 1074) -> 245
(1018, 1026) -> 136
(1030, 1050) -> 203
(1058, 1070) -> 247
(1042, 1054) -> 237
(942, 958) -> 162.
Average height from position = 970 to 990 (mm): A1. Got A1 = 240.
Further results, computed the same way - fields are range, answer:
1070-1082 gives 239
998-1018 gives 172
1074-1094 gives 236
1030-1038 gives 171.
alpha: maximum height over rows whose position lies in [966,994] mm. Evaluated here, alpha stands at 243.5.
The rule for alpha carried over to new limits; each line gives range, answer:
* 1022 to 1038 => 184.2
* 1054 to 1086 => 249.3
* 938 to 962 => 228.8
